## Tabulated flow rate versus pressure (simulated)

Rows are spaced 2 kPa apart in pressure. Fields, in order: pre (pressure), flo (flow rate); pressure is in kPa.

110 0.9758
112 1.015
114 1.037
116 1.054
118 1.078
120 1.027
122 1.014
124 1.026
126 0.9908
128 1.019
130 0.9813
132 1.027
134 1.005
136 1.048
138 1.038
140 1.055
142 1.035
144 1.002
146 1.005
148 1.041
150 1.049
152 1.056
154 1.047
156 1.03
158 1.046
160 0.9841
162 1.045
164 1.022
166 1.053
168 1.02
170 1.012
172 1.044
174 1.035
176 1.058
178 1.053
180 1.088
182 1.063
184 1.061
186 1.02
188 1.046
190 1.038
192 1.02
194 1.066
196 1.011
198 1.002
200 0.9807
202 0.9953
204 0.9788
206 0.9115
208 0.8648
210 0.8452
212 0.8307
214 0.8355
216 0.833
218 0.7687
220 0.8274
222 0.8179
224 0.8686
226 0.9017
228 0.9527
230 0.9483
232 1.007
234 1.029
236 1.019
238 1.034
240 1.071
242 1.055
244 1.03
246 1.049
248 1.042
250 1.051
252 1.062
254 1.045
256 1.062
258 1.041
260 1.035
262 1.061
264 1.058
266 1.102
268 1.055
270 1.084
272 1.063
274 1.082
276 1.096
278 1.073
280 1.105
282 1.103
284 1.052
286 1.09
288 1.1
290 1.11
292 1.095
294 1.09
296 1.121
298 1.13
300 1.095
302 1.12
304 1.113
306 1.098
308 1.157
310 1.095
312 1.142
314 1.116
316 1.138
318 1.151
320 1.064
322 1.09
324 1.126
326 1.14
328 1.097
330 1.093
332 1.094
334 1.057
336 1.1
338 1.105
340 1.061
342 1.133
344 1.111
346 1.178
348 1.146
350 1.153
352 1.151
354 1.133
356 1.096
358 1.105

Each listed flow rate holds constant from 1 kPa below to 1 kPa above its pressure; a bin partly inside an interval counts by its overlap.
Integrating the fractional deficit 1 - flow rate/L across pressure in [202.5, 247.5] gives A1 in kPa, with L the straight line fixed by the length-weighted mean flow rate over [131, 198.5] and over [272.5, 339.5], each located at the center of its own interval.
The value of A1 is 5.6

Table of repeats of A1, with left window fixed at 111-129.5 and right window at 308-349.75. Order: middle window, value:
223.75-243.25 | 1.5 kPa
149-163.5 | 0.1 kPa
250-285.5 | 0.6 kPa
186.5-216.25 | 3.0 kPa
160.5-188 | 0.2 kPa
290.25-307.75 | -0.1 kPa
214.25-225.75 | 2.6 kPa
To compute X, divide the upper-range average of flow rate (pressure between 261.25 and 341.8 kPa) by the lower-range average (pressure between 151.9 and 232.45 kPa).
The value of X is 1.12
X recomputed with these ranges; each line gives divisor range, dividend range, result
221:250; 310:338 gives 1.12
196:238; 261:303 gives 1.19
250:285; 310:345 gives 1.04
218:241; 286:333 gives 1.18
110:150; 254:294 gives 1.05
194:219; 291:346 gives 1.22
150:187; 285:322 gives 1.07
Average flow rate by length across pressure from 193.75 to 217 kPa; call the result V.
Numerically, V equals 0.925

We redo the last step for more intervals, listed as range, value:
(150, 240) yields 0.983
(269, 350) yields 1.11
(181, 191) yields 1.05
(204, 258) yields 0.955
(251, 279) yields 1.07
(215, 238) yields 0.912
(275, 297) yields 1.09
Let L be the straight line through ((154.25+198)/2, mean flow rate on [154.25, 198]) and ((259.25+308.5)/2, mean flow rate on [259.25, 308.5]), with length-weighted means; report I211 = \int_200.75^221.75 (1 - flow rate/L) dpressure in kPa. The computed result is 3.7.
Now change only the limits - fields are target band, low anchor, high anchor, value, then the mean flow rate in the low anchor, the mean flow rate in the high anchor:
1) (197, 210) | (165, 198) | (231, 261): 1.2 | 1.04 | 1.04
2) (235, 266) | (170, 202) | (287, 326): 0.8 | 1.04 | 1.11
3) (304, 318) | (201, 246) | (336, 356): -0.7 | 0.931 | 1.13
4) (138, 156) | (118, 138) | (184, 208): -0.4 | 1.02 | 1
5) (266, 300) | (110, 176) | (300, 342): 0.0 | 1.03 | 1.11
